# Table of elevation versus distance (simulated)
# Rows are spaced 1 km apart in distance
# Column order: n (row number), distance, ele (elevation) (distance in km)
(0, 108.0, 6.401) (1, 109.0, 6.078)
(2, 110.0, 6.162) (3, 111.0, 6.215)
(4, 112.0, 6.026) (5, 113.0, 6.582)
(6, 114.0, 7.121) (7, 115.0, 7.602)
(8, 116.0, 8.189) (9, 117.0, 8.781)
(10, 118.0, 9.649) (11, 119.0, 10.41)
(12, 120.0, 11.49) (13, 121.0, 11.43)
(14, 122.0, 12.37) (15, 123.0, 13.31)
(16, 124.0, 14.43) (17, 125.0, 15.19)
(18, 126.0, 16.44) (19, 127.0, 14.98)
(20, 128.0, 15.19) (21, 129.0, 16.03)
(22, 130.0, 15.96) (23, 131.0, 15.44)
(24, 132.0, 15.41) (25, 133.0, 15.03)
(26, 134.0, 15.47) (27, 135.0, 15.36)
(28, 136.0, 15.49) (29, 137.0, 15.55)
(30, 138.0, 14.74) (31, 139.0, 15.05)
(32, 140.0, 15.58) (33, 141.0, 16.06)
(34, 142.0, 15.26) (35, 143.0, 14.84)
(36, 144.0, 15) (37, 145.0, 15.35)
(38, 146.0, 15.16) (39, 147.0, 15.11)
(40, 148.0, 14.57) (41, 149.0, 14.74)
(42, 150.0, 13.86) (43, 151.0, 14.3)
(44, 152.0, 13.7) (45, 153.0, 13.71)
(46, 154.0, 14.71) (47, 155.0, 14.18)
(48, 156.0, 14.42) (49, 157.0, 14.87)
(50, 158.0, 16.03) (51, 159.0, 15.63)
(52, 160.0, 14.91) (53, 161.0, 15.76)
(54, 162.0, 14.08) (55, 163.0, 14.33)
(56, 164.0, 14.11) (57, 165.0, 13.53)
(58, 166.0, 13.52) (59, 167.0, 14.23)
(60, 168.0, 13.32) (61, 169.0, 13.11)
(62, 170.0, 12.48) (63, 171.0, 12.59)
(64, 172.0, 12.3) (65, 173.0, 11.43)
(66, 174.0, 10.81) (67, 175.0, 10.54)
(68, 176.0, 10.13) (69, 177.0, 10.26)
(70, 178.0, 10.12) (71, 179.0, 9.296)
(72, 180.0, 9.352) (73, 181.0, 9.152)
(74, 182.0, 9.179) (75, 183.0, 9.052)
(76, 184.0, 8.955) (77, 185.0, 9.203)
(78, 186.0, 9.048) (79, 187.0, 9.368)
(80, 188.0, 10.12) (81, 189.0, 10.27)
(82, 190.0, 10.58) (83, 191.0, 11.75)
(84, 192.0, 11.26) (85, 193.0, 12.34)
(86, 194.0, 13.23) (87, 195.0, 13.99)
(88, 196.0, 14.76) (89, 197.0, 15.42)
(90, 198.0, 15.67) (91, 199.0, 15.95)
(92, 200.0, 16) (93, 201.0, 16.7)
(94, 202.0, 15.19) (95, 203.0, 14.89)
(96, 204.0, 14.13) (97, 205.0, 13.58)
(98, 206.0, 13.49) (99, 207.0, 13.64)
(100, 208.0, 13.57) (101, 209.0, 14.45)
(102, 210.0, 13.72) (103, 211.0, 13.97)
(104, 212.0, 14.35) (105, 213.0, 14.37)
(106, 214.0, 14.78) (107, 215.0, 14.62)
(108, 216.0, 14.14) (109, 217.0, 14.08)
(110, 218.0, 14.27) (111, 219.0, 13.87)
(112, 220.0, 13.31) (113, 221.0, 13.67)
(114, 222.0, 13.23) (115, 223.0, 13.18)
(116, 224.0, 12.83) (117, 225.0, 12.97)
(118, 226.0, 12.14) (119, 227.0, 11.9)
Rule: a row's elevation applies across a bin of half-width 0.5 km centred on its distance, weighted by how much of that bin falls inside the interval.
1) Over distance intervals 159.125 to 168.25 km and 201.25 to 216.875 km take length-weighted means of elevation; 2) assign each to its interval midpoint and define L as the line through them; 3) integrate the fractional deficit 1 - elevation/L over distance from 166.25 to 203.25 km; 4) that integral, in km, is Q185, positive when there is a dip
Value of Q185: 6.0 km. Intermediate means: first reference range 14.3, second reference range 14.2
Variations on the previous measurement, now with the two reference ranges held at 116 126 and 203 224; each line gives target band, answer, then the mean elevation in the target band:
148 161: -2.0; 14.6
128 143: -3.9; 15.4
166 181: 1.9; 11.4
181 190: 2.6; 9.45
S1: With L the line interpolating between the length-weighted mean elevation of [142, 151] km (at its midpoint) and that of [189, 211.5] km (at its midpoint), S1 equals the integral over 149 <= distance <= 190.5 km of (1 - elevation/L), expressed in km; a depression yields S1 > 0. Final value 6.4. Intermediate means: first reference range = 14.8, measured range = 12.2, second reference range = 13.9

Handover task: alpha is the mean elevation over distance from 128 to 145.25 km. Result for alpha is 15.4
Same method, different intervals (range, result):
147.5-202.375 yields 12.8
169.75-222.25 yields 12.6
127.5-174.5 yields 14.5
